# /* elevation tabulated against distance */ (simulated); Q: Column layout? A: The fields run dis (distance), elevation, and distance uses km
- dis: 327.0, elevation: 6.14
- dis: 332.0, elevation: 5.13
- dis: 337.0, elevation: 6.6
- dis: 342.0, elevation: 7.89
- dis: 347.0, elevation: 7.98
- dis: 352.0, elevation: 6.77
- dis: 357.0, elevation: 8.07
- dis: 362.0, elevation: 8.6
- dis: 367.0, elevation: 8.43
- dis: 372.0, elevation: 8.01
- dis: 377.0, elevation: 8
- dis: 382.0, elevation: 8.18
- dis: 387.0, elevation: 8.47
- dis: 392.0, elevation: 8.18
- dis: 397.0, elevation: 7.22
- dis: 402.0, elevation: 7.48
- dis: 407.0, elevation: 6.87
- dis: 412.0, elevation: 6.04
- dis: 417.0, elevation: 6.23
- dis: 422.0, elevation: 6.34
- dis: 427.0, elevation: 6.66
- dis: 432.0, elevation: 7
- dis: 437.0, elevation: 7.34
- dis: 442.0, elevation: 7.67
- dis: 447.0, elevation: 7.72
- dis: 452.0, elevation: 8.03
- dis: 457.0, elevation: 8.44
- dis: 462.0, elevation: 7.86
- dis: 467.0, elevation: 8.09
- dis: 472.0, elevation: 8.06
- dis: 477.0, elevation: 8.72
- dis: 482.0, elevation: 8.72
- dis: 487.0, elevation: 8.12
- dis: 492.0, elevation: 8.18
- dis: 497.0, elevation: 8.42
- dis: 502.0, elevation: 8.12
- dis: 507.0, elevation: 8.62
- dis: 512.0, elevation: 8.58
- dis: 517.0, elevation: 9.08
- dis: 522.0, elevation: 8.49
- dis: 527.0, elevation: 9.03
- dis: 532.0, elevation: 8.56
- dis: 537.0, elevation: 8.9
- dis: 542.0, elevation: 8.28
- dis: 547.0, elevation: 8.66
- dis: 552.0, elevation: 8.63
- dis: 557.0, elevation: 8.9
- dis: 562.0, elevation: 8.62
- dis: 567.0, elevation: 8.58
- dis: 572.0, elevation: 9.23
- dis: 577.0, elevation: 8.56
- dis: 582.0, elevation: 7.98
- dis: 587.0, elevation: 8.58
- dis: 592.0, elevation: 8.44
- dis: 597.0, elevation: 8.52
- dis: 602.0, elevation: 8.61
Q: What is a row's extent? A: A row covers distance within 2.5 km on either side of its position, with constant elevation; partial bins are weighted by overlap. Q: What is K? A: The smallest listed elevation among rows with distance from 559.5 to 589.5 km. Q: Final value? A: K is 7.98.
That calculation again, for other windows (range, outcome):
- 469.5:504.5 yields 8.06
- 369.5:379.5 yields 8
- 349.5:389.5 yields 6.77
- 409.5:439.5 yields 6.04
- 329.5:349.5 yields 5.13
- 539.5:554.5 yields 8.28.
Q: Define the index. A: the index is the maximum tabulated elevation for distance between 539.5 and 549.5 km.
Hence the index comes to 8.66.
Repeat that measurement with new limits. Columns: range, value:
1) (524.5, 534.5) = 9.03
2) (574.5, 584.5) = 8.56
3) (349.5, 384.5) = 8.6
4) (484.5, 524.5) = 9.08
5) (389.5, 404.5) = 8.18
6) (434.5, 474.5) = 8.44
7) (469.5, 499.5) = 8.72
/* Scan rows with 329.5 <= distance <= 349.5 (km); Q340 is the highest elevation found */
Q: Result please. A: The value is 7.98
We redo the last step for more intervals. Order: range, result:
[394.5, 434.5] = 7.48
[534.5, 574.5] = 9.23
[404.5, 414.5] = 6.87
